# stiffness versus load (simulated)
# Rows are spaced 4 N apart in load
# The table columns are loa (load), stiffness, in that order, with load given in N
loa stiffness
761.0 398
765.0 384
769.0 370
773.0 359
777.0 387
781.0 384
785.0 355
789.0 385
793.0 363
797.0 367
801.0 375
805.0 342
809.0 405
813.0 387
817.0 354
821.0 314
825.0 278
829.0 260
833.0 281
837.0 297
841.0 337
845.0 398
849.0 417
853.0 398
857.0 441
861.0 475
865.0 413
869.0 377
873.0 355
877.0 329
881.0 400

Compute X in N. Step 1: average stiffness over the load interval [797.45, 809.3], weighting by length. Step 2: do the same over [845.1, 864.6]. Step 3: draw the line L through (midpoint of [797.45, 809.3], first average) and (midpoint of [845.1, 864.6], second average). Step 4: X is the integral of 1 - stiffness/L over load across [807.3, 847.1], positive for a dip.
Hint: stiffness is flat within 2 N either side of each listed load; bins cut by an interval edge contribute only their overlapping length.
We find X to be 6.5 N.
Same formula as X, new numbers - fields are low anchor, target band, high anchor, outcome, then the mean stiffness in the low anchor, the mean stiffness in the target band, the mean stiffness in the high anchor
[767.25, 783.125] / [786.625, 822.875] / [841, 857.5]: 1.8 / 375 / 366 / 402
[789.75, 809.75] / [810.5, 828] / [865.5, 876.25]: 1.8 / 369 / 331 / 368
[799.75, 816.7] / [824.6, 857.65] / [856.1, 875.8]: 4.2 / 375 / 345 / 407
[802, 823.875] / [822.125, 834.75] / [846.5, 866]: 3.5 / 358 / 276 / 429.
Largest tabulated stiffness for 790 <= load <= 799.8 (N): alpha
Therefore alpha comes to 367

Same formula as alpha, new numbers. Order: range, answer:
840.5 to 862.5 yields 475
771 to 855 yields 417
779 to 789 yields 385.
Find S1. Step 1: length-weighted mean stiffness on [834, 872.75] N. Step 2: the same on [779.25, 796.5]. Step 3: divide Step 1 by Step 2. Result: 1.1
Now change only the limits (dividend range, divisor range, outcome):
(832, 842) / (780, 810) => 0.82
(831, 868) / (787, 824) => 1.06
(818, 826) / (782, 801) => 0.83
